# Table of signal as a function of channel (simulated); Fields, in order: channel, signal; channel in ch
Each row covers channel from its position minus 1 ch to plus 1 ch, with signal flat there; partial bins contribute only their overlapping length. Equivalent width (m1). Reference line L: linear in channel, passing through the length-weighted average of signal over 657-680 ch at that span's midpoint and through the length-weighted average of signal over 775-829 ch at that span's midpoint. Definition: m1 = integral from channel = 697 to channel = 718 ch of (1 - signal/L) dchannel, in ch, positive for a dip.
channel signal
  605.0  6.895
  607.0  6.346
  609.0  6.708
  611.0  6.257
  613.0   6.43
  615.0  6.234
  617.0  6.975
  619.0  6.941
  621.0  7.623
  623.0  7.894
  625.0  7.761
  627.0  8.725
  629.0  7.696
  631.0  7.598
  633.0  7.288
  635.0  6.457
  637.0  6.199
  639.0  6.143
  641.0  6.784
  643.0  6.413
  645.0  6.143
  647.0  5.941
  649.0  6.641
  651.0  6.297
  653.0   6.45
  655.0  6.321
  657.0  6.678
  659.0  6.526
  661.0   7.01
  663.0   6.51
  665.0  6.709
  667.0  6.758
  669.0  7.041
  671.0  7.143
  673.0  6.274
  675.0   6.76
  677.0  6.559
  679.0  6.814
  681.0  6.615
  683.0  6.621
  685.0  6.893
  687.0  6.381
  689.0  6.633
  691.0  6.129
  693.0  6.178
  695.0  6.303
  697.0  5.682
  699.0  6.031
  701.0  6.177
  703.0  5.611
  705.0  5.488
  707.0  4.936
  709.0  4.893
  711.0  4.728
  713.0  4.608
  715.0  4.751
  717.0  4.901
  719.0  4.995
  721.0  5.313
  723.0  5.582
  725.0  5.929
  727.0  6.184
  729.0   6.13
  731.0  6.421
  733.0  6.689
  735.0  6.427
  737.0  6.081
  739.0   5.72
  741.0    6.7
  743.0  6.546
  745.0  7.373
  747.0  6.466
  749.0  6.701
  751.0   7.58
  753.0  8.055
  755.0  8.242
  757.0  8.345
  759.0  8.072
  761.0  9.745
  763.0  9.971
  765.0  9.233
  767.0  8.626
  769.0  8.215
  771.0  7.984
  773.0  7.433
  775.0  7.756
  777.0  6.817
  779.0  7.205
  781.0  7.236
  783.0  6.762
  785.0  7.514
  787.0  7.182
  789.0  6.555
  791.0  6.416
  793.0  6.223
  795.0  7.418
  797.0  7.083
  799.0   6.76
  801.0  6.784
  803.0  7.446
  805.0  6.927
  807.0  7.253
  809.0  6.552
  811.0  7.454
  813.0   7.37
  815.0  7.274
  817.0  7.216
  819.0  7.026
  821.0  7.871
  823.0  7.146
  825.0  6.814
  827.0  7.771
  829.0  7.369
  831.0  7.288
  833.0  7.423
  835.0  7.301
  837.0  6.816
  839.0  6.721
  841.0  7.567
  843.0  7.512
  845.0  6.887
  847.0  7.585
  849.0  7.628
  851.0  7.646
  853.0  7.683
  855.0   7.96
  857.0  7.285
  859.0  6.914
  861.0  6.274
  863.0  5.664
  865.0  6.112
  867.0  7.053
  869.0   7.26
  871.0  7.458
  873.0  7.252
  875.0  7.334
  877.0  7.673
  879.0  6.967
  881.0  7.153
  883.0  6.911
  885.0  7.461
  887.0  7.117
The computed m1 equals 4.9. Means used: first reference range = 6.73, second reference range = 7.1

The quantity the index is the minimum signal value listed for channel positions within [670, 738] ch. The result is 4.608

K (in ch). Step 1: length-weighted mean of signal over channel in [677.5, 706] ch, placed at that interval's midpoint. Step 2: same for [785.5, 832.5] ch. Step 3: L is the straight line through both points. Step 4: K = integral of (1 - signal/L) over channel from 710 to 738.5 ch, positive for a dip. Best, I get 3.8 ch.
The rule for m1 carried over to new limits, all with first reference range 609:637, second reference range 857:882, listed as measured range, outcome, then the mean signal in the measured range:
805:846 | -1.4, 7.22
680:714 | 5.9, 5.88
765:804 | -1.5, 7.28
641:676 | 2.8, 6.57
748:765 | -3.3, 8.39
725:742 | 1.9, 6.27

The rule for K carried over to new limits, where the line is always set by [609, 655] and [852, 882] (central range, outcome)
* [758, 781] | -4.1 ch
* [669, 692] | 0.8 ch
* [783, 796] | 0.2 ch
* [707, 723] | 4.6 ch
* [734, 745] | 0.9 ch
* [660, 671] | 0.1 ch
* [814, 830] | -0.6 ch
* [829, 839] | -0.2 ch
